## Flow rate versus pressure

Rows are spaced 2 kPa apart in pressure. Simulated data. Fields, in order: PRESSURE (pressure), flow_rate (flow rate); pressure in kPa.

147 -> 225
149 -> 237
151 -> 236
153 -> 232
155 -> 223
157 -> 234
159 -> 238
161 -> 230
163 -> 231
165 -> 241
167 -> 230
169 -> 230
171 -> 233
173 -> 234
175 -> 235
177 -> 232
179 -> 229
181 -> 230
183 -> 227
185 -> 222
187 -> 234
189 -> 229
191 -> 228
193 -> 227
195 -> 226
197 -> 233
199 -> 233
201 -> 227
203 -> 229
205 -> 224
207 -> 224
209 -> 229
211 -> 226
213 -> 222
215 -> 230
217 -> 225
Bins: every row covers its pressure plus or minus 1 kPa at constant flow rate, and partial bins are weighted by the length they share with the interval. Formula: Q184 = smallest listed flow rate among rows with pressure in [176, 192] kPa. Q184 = 222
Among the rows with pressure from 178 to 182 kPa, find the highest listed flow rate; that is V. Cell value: 230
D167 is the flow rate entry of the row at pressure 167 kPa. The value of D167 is 230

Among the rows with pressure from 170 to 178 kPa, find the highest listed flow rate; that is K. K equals 235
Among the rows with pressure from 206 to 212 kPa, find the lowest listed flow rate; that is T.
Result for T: 224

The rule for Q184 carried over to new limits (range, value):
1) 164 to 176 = 230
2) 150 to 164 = 223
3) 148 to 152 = 236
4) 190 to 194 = 227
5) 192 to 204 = 226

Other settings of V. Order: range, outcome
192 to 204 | 233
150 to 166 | 241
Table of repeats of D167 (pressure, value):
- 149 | 237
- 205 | 224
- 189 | 229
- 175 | 235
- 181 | 230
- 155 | 223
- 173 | 234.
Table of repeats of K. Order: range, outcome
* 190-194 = 228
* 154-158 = 234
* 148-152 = 237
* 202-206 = 229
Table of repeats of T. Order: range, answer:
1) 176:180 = 229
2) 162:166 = 231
